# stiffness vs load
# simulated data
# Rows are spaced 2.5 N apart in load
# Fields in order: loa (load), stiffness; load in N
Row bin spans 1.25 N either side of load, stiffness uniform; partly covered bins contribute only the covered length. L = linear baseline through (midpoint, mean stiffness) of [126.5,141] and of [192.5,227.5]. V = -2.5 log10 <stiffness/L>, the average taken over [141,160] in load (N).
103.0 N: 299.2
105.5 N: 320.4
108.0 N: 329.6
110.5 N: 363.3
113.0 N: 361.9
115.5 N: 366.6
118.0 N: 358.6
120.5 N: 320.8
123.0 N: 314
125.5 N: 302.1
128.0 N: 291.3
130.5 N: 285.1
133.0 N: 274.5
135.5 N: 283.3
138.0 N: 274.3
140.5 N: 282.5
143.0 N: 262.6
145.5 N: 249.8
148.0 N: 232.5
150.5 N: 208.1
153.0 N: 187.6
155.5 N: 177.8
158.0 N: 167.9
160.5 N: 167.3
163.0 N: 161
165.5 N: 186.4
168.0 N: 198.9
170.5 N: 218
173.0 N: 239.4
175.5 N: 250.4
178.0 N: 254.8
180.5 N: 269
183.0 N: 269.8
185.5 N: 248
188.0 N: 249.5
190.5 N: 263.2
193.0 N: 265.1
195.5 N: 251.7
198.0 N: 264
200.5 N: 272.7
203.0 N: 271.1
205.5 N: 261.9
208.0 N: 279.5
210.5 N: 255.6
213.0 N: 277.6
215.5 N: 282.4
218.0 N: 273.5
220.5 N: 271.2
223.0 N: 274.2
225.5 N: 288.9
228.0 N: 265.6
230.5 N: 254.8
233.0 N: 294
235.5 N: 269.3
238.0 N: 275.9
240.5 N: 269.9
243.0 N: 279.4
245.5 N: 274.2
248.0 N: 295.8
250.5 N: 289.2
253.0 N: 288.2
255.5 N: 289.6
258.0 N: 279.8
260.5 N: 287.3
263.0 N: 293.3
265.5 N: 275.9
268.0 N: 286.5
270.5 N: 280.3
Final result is 0.29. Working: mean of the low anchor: 282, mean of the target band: 213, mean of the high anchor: 271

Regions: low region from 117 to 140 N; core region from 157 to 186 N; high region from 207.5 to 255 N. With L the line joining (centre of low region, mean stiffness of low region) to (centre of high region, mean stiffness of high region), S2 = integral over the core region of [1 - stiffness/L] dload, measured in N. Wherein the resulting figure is 7.1 N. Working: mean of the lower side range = 299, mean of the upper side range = 277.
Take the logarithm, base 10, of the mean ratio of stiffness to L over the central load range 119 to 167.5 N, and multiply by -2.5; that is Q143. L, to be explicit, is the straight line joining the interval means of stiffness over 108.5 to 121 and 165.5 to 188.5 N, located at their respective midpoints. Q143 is 0.248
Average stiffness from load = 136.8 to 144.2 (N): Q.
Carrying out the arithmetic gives 273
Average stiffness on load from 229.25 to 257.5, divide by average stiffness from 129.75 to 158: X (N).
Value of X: 1.15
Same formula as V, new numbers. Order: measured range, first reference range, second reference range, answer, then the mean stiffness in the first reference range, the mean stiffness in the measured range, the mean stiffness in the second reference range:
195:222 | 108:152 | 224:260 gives 0.059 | 296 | 270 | 280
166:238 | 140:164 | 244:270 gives -0.071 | 208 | 261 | 286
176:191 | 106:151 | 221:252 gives 0.119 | 300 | 258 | 278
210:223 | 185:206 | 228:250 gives -0.019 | 261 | 273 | 276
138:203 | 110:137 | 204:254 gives 0.268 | 319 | 233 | 276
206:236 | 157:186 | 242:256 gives -0.049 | 219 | 274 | 286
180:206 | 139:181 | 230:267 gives -0.089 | 218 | 262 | 282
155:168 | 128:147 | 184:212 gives 0.472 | 274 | 174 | 262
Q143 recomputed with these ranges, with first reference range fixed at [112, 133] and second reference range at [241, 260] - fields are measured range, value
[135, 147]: 0.18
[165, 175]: 0.39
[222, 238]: 0.06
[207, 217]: 0.08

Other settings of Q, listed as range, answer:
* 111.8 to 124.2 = 344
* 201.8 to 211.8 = 267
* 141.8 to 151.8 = 238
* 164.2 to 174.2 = 210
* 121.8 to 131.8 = 298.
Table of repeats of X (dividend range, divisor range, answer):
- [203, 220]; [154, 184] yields 1.28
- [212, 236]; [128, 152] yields 1.05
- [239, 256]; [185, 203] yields 1.09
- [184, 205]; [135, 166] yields 1.20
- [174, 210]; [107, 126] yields 0.77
